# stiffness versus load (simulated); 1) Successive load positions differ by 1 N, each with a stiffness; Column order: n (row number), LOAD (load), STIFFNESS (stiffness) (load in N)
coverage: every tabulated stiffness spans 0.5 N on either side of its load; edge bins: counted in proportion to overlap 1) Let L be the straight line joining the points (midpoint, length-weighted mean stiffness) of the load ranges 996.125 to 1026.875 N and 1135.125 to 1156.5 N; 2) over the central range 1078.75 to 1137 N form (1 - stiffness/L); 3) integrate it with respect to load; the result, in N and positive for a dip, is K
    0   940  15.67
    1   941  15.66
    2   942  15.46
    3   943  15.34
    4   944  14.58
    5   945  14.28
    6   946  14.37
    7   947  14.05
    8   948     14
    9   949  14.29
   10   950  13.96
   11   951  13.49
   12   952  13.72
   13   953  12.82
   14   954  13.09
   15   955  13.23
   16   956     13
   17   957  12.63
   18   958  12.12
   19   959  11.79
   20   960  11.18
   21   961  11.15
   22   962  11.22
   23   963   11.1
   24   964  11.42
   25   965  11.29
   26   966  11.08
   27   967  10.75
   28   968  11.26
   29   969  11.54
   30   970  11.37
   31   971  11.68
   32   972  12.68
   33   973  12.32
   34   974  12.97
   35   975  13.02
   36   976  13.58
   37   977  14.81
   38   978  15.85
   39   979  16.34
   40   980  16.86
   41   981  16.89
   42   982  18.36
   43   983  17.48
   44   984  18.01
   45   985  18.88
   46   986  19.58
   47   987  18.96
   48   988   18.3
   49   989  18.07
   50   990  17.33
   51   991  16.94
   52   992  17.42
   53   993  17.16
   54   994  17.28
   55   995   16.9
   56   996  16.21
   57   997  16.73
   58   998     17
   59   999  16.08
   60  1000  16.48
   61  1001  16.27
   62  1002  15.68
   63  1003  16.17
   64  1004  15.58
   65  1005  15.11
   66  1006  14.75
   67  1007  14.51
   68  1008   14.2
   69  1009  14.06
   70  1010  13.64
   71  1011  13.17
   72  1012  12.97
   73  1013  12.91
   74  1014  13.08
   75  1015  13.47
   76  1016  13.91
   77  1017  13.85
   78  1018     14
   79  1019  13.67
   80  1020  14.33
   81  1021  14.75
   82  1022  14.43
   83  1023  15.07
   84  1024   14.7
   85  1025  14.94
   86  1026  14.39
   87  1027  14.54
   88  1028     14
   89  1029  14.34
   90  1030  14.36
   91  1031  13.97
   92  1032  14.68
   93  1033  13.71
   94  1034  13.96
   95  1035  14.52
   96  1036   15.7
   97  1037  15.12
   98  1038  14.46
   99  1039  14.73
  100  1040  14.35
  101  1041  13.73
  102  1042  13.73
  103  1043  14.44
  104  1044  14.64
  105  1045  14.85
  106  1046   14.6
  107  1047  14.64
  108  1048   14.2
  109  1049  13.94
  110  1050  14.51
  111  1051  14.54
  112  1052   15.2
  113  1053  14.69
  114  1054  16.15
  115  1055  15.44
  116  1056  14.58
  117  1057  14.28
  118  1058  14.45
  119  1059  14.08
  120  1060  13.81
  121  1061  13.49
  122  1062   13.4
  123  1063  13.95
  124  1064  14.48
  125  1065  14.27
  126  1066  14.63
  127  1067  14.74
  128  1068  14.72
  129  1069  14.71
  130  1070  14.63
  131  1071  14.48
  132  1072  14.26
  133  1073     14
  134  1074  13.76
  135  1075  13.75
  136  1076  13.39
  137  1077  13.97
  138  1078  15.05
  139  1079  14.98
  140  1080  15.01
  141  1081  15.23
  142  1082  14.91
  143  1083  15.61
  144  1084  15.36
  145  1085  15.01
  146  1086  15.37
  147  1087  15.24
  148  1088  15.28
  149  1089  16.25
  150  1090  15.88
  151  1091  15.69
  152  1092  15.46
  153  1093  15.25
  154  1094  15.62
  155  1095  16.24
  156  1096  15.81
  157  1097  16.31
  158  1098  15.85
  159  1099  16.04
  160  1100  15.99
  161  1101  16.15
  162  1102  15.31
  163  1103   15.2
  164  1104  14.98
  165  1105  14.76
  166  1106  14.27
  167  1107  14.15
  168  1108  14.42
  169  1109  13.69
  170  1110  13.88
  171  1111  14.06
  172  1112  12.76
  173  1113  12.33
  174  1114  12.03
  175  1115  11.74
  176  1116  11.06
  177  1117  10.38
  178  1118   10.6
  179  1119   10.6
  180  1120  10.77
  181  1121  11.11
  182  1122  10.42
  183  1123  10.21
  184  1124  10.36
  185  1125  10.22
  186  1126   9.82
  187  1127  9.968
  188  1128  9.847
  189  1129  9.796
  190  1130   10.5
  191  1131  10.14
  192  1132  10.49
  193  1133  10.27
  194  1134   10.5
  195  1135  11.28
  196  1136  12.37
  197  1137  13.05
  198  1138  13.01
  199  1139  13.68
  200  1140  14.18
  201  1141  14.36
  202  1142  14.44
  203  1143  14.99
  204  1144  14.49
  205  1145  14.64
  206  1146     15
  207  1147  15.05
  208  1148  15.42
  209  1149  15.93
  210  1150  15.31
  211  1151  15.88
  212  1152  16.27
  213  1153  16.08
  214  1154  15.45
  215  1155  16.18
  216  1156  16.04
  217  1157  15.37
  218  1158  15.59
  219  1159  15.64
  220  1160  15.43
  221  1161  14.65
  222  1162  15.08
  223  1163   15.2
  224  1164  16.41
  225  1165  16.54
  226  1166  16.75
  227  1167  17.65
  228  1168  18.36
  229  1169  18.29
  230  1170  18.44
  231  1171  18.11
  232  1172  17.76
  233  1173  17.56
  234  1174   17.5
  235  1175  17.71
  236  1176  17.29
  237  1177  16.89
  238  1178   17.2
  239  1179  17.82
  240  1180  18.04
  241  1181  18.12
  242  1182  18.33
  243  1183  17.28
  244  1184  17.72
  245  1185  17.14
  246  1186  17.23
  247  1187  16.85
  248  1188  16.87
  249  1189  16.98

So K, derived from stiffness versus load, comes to 5.7 N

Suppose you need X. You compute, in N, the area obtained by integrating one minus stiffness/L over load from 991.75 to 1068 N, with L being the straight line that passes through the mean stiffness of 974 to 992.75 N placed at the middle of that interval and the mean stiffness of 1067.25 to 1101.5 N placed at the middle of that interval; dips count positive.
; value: 6.8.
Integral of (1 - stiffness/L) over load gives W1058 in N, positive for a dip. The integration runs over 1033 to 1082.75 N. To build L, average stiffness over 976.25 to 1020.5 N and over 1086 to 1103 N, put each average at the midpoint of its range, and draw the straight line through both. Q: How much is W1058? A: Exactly 4.2 N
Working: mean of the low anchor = 15.9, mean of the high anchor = 15.7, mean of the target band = 14.5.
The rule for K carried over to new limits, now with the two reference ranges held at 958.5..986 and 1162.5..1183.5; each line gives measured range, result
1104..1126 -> 5.7 N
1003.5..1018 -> 0.4 N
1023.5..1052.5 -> 0.8 N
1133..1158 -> 3.7 N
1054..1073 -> 1.2 N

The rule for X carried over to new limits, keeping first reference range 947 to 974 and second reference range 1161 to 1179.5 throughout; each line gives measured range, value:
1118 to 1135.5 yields 6.3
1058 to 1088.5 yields 0.8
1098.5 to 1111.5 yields 0.7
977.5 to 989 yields -4.5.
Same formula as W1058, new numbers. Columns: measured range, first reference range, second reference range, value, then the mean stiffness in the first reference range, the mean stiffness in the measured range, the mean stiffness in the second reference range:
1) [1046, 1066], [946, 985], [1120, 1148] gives -2.8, 13.4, 14.4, 12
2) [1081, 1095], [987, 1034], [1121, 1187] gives -0.5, 15.1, 15.5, 14.9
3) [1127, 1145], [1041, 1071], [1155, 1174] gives 4.3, 14.5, 12.2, 16.6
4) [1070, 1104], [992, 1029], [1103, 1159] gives -3.7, 14.9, 15.2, 13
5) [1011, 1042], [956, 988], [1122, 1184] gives -0.1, 13.9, 14.2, 14.8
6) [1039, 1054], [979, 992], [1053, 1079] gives 0.7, 17.9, 14.5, 14.4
